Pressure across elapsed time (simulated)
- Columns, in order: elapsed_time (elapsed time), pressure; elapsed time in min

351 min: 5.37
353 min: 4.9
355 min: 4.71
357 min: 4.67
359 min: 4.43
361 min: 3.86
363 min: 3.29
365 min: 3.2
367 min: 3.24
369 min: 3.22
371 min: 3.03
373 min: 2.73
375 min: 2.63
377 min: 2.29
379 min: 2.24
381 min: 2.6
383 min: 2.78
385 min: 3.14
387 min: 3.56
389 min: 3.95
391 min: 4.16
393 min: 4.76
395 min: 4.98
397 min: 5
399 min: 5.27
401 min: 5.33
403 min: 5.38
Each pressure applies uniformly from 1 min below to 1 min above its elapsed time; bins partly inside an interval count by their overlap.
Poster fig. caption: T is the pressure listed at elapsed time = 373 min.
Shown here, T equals 2.73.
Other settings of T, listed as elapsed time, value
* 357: 4.67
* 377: 2.29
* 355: 4.71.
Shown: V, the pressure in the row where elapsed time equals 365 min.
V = 3.2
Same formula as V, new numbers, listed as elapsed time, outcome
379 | 2.24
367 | 3.24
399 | 5.27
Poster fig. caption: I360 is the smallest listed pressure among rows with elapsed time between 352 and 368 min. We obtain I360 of 3.2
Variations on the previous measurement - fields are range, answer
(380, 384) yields 2.6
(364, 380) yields 2.24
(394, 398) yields 4.98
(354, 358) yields 4.67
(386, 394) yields 3.56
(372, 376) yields 2.63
